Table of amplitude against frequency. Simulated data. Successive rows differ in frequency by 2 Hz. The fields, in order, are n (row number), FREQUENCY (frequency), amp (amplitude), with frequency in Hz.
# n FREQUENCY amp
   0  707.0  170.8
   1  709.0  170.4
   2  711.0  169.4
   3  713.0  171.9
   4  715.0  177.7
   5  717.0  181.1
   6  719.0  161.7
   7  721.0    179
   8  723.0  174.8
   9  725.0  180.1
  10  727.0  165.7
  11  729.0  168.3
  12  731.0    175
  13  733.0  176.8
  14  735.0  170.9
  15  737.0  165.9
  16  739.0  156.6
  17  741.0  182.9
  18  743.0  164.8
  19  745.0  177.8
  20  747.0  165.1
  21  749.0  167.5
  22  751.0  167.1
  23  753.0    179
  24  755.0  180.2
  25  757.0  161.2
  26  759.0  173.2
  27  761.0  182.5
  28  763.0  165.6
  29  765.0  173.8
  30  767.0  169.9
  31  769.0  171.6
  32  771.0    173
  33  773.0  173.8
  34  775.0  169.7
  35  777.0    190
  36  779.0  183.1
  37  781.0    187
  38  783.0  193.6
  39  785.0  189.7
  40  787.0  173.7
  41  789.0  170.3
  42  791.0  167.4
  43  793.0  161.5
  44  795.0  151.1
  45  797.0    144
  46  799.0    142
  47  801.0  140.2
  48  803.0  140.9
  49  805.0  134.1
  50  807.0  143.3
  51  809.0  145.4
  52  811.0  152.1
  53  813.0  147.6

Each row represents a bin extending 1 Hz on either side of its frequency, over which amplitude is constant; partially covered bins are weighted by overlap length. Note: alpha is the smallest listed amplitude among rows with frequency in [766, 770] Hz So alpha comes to 169.9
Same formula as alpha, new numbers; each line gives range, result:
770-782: 169.7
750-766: 161.2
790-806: 134.1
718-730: 161.7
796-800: 142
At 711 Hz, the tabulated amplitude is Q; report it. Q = 169.4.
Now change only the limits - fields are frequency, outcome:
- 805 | 134.1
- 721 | 179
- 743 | 164.8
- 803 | 140.9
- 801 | 140.2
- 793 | 161.5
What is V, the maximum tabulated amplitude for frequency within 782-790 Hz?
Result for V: 193.6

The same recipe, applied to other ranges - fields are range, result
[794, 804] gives 151.1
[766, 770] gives 171.6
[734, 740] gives 170.9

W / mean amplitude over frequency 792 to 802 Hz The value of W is 148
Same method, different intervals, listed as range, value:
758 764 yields 174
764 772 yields 172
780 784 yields 190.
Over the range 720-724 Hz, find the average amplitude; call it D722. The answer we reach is 177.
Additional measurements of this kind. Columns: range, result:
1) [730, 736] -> 174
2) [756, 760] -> 167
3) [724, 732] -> 172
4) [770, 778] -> 177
